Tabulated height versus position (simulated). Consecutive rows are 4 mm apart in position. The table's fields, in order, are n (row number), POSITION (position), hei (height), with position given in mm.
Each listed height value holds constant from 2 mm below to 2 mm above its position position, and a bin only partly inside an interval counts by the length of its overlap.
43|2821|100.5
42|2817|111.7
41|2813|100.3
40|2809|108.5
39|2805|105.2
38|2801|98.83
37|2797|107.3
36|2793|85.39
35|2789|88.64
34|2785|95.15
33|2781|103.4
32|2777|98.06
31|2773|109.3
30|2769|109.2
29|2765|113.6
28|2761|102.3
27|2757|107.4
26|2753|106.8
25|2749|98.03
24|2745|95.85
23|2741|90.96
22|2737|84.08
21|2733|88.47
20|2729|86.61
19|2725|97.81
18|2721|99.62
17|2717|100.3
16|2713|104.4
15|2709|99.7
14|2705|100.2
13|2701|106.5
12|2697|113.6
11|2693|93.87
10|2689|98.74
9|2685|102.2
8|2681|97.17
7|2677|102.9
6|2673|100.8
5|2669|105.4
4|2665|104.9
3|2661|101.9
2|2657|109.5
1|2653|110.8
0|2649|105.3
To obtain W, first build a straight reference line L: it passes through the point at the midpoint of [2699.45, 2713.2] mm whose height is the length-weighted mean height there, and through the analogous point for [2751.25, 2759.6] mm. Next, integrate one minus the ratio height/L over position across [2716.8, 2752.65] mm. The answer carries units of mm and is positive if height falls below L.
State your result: 3.8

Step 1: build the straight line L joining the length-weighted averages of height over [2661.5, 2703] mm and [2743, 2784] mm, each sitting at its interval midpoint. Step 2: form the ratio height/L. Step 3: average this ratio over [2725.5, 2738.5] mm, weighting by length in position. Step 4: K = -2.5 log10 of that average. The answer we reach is 0.18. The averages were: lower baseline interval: 103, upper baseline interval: 104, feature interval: 87.8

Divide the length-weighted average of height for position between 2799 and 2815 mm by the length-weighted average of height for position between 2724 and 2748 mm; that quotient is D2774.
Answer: 1.14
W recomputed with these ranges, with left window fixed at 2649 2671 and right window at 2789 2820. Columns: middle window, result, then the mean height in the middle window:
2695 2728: 0.8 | 102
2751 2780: -1.1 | 107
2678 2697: 1.0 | 99.9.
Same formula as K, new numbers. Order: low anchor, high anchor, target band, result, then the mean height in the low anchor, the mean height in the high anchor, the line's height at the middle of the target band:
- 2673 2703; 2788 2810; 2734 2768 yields 0.01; 102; 99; 100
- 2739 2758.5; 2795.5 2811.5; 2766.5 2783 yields -0.03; 99.6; 105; 102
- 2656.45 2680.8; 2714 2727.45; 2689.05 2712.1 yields -0.02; 103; 99.2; 101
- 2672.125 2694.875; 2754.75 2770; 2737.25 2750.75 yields 0.14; 99.2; 108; 106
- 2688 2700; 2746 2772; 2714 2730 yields 0.07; 103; 106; 104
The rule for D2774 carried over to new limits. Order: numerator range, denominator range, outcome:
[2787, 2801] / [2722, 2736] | 1.04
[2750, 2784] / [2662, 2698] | 1.04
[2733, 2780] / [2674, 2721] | 0.99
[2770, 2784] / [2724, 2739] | 1.17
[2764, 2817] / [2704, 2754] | 1.06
